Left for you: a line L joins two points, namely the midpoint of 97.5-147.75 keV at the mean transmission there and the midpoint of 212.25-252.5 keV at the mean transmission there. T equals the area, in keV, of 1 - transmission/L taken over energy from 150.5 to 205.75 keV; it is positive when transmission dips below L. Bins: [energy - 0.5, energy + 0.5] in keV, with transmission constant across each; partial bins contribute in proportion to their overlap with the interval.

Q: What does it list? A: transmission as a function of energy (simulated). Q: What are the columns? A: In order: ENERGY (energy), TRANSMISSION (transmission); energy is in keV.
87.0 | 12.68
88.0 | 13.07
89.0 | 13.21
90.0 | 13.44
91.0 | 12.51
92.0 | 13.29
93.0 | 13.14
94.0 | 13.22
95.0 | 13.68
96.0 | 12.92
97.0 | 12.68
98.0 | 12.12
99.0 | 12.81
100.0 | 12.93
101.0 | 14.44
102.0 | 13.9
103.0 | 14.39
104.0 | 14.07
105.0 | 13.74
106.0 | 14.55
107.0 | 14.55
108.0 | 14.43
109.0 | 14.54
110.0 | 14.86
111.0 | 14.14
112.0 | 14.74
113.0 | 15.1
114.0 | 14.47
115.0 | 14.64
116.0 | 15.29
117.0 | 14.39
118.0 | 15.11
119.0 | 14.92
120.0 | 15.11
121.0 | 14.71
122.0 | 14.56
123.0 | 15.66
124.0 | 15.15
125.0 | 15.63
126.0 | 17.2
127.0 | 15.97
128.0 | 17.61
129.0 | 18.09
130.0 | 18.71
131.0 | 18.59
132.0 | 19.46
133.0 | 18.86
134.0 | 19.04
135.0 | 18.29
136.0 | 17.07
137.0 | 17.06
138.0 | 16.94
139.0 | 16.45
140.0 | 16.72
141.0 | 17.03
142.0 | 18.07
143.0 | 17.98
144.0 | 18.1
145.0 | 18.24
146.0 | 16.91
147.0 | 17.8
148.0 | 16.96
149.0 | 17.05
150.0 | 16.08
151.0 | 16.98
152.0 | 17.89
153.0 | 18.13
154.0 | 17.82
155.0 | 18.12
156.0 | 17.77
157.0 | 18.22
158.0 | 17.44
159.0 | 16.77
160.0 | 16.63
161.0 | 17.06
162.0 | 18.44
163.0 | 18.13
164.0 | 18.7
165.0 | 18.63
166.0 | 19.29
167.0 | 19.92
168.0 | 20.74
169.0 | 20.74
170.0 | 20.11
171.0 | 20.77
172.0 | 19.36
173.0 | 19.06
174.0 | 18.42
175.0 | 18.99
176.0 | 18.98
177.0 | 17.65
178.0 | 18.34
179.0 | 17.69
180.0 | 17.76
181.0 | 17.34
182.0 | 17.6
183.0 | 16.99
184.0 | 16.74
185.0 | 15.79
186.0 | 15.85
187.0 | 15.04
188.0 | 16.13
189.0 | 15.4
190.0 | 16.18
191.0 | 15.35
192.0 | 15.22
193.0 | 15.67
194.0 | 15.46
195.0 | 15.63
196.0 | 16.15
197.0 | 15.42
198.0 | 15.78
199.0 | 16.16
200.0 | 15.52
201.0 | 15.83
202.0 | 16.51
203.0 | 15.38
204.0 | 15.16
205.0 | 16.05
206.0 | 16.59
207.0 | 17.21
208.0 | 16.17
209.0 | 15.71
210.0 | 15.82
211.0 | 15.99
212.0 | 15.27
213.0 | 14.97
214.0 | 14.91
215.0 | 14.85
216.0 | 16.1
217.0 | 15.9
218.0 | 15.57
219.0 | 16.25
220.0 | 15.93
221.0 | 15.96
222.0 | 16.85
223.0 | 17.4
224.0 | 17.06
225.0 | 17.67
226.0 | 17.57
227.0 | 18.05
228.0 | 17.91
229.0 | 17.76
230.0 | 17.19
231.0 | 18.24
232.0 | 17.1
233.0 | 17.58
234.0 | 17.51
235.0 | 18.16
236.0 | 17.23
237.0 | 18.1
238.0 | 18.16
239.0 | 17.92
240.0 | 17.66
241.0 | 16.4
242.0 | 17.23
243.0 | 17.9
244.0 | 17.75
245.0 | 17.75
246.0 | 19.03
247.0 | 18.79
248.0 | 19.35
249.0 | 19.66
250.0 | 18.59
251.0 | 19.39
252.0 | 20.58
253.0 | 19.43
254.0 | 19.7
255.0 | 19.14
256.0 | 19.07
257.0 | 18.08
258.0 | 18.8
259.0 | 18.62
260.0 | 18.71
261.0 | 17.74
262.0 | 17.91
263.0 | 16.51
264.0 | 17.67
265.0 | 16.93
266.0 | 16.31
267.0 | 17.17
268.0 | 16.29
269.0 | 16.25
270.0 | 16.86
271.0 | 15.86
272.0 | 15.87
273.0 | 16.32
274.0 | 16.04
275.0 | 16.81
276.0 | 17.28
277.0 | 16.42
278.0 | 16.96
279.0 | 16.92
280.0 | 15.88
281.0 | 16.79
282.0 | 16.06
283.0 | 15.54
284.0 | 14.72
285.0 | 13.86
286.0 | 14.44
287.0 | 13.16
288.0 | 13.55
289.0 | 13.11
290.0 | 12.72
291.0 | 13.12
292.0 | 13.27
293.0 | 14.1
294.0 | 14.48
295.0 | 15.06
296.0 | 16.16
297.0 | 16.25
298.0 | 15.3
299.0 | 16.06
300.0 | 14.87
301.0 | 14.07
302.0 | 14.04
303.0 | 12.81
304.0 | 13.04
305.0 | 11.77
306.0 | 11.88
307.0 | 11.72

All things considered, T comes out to -2.2 keV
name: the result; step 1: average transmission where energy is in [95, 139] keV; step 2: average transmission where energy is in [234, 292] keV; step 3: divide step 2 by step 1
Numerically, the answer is 1.1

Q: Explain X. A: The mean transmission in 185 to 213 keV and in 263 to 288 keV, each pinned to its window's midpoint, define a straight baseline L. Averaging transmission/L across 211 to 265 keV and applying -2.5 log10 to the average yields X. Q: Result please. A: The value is -0.109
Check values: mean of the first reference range 15.8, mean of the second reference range 16.1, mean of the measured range 17.6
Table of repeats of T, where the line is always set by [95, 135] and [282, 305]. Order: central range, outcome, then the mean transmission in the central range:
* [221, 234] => -2.5 keV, 17.5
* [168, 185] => -4.1 keV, 18.5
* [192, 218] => -1.8 keV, 15.8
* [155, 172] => -4.2 keV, 18.7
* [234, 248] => -3.2 keV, 17.9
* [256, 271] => -3.1 keV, 17.4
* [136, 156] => -3.1 keV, 17.4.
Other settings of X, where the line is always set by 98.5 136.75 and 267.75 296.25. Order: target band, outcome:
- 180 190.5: -0.06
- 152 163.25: -0.14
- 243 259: -0.23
